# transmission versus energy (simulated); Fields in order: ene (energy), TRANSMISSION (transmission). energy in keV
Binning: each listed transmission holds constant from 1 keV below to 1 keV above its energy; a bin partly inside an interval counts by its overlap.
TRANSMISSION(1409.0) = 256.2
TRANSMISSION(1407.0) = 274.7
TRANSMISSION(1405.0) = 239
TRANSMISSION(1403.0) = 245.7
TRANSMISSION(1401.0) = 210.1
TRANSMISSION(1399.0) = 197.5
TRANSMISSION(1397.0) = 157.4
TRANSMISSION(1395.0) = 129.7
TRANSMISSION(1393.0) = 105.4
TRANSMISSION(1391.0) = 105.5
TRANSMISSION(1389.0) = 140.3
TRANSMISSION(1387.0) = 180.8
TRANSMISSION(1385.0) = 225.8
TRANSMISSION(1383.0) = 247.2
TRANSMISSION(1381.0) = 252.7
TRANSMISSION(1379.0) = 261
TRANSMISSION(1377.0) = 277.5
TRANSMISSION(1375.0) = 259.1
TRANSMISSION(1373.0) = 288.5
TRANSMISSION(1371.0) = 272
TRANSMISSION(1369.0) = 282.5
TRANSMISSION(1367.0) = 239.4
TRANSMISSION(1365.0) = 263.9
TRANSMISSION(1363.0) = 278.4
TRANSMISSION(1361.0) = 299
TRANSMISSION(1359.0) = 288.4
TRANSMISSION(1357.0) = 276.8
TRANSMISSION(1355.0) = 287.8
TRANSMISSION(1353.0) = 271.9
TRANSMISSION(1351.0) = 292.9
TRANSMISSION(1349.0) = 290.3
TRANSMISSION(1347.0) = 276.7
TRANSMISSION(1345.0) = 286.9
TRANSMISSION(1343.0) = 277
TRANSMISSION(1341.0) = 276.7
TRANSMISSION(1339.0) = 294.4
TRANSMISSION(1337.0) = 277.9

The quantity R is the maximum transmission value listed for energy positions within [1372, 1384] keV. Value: 288.5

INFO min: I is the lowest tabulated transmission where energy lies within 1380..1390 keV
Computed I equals 140.3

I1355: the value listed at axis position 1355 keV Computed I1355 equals 287.8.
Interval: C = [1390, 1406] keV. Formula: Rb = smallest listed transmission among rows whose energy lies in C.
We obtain 105.4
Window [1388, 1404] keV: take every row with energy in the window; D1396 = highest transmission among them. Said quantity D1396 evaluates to 245.7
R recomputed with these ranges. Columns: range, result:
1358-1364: 299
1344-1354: 292.9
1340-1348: 286.9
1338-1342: 294.4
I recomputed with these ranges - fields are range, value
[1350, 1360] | 271.9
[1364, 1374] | 239.4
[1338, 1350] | 276.7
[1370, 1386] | 225.8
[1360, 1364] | 278.4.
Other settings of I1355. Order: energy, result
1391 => 105.5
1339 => 294.4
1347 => 276.7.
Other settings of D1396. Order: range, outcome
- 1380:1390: 252.7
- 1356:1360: 288.4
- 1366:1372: 282.5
